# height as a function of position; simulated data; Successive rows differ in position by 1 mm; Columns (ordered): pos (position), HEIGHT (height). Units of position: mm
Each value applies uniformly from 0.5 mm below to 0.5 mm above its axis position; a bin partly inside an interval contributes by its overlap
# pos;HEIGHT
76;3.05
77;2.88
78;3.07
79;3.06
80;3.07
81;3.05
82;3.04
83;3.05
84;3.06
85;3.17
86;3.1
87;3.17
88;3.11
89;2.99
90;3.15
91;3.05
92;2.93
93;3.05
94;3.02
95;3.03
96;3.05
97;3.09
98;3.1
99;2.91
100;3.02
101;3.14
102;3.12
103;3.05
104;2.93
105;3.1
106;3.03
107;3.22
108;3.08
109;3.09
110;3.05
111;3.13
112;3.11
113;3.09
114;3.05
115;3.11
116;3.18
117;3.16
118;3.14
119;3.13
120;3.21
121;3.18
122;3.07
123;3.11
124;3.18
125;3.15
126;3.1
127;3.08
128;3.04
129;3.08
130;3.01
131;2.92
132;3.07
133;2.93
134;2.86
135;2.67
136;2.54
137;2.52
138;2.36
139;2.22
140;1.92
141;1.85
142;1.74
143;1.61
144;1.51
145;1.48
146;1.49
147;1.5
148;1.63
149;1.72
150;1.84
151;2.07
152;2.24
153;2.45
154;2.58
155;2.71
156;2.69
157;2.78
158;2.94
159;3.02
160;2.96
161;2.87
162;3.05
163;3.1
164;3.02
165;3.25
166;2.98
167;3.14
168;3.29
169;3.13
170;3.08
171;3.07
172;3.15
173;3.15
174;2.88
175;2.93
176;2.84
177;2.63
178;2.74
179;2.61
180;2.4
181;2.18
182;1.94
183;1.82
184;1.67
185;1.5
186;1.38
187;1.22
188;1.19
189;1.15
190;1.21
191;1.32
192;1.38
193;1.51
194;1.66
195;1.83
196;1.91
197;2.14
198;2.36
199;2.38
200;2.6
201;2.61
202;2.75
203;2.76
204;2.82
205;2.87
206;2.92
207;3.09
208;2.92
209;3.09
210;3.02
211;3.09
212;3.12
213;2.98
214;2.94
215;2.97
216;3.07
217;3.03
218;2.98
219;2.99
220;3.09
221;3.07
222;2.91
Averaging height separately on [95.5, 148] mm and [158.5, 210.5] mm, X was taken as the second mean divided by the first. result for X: 0.9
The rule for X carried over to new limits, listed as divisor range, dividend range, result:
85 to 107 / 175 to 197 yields 0.60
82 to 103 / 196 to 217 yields 0.92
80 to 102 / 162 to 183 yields 0.93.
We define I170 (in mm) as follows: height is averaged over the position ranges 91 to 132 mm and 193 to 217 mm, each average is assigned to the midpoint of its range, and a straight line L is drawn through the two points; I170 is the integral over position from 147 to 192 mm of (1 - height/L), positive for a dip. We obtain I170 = 6.6 mm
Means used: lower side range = 3.08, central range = 2.42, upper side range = 2.67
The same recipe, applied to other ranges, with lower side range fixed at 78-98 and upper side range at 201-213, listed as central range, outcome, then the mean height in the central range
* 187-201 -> 5.68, 1.75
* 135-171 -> 6.55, 2.45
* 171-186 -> 2.65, 2.44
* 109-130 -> -0.57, 3.11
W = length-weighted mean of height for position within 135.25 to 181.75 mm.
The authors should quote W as 2.52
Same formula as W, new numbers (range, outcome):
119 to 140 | 2.9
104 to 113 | 3.09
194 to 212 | 2.64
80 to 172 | 2.83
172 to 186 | 2.4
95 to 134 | 3.08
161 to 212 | 2.47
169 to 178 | 2.96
